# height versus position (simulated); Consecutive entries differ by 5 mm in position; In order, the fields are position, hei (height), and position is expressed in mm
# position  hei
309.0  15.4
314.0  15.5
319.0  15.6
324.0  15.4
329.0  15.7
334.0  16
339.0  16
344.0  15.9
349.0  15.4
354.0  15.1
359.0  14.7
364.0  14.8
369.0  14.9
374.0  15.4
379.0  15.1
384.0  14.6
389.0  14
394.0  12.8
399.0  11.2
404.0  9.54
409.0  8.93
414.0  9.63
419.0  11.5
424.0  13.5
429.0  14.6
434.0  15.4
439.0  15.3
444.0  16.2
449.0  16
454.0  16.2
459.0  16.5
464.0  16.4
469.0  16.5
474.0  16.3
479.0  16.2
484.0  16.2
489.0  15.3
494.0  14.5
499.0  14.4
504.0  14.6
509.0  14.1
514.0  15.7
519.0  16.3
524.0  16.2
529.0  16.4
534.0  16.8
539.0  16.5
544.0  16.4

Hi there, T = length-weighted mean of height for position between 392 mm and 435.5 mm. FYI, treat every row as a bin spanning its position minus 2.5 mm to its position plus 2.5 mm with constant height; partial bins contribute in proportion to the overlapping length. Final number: 11.8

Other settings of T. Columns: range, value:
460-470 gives 16.4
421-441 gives 14.6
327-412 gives 14.1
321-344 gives 15.8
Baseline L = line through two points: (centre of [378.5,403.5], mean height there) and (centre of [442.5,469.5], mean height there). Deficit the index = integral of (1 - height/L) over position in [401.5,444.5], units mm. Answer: 6.4 mm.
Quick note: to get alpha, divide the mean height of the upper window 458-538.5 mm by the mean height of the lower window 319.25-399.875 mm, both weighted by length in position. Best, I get 1.06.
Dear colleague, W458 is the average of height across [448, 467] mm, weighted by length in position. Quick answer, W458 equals 16.3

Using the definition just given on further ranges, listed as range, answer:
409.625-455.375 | 14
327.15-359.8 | 15.6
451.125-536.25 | 15.8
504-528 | 15.5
